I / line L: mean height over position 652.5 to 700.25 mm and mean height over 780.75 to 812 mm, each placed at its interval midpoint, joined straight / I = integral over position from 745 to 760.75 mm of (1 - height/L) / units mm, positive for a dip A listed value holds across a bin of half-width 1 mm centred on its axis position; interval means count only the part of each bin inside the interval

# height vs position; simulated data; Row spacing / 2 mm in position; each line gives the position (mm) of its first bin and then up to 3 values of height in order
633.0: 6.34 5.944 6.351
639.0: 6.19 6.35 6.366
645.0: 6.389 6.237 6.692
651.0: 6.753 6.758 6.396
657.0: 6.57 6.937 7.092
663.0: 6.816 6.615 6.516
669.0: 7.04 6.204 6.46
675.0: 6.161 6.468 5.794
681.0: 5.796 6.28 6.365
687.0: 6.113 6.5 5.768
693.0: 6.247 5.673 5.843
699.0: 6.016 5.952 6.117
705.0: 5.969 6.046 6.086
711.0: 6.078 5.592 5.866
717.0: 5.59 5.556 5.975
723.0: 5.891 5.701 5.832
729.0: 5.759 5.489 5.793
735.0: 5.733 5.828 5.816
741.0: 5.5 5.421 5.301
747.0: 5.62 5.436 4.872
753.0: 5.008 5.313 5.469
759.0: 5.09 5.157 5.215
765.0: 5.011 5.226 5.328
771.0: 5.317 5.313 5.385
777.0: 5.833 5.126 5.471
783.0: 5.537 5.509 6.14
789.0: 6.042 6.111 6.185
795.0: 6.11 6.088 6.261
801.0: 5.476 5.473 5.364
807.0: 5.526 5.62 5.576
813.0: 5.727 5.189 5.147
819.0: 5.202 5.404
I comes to 1.9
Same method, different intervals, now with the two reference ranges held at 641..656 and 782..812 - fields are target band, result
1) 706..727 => 1.17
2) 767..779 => 1.06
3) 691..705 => 0.69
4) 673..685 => 0.39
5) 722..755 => 2.84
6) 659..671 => -0.65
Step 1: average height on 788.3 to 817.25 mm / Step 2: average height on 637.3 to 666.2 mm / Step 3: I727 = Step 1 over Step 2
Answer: 0.9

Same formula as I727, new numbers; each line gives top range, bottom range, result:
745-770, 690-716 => 0.88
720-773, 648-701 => 0.86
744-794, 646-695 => 0.85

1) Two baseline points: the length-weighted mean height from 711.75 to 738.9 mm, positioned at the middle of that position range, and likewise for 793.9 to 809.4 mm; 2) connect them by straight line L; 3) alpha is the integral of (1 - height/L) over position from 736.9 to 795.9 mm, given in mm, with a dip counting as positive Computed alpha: 2.7 mm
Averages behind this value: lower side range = 5.74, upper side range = 5.75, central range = 5.48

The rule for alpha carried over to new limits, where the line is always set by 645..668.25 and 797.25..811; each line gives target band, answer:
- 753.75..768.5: 1.8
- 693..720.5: 1.9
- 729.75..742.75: 0.9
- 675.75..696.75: 1.2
